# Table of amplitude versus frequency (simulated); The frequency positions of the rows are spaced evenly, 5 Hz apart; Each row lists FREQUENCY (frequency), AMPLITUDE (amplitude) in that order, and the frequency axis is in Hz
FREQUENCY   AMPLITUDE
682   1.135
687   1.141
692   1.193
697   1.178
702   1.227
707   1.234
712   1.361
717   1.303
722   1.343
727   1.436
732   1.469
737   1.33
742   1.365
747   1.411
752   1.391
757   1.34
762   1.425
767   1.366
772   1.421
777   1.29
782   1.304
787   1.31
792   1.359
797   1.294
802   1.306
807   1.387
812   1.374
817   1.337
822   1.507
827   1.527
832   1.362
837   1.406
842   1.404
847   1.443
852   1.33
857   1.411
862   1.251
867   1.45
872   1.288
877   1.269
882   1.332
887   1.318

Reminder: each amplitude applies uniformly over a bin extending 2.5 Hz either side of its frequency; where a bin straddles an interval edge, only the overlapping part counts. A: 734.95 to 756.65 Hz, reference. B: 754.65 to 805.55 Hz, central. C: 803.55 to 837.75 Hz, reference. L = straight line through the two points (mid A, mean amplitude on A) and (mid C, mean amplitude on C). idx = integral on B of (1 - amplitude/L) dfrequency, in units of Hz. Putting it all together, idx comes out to 1.74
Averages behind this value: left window 1.37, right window 1.41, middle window 1.34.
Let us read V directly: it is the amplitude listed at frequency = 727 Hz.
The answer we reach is 1.436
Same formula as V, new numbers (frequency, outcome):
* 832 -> 1.362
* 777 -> 1.29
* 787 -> 1.31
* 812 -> 1.374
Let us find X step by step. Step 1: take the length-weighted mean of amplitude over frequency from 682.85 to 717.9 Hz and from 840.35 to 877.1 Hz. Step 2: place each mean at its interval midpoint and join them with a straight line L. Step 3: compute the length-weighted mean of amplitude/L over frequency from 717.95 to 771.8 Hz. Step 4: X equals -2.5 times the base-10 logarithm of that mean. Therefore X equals -0.10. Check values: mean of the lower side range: 1.23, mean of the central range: 1.39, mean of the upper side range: 1.36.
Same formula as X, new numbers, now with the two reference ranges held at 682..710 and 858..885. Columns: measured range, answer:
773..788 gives -0.05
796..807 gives -0.04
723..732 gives -0.18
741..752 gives -0.13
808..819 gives -0.07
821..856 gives -0.10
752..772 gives -0.12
